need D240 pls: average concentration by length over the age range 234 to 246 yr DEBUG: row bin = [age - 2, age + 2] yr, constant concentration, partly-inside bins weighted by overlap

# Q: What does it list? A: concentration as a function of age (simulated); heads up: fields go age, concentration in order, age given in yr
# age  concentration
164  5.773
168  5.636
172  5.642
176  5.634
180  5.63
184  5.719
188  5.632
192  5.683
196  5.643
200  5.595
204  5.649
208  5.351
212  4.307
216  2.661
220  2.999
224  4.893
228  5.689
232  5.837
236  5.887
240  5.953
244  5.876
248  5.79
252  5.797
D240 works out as 5.91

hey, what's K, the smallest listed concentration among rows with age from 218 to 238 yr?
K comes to 2.999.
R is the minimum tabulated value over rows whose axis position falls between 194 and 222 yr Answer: 2.661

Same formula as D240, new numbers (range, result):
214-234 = 4.42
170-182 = 5.64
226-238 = 5.8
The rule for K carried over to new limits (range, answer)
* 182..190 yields 5.632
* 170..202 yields 5.595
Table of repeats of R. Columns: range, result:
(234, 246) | 5.876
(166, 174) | 5.636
